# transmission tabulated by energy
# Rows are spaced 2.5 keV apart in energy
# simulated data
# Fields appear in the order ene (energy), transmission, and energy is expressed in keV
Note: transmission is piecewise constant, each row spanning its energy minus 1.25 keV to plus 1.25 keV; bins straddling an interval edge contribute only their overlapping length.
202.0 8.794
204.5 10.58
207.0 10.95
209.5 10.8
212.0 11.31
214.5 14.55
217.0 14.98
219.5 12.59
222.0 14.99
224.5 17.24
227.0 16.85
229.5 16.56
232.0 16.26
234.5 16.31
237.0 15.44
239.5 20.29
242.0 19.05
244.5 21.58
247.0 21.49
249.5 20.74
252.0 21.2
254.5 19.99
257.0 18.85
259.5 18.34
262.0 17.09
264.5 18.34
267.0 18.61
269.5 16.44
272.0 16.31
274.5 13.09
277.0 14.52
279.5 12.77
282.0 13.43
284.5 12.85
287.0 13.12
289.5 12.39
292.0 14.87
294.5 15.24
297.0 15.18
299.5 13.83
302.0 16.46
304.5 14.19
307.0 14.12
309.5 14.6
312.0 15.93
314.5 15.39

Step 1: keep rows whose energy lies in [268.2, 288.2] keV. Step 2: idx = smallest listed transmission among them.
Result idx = 12.77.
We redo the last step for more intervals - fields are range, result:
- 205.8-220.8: 10.8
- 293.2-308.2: 13.83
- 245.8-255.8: 19.99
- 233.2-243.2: 15.44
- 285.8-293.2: 12.39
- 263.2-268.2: 18.34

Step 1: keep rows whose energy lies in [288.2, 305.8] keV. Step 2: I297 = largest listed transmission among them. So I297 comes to 16.46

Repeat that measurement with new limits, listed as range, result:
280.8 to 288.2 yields 13.43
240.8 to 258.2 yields 21.58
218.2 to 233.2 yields 17.24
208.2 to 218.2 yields 14.98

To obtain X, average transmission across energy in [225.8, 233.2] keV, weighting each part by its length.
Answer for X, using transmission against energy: 16.6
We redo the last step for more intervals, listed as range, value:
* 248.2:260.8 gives 19.8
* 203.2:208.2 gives 10.7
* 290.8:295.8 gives 15.1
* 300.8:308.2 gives 14.9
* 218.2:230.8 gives 15.6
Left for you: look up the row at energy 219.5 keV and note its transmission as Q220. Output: 12.59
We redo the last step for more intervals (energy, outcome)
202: 8.794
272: 16.31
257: 18.85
